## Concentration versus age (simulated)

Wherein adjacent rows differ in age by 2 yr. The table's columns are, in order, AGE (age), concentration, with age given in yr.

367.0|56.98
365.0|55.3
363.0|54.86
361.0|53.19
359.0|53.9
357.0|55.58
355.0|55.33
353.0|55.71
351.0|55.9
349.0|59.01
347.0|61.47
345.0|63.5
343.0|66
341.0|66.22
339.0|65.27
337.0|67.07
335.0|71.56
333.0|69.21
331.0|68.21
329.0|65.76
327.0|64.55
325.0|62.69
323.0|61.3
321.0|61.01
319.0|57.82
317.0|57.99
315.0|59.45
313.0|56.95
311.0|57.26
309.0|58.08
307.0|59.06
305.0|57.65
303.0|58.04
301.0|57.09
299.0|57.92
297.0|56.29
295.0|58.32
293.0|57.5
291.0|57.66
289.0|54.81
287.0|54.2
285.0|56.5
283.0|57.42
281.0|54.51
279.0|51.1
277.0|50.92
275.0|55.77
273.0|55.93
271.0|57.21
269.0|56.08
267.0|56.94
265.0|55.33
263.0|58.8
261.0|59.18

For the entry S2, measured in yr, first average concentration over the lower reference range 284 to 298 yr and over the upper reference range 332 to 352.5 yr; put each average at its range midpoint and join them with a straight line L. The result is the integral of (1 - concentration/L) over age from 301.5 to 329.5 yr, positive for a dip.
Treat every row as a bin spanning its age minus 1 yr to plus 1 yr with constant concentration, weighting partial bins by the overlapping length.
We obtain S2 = 0.3 yr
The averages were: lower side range 56.5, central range 59.7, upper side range 64.3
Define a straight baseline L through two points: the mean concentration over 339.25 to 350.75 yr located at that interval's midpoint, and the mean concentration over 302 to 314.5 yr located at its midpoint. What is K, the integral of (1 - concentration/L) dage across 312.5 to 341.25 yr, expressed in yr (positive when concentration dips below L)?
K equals -1.5 yr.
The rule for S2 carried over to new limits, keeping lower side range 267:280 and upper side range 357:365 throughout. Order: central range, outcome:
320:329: -1.4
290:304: -0.8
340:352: -1.7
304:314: -0.6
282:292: -0.3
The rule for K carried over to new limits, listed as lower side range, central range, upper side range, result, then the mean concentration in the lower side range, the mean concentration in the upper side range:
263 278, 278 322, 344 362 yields -0.7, 55.7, 57.1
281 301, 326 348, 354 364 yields -4.4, 56.6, 54.6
